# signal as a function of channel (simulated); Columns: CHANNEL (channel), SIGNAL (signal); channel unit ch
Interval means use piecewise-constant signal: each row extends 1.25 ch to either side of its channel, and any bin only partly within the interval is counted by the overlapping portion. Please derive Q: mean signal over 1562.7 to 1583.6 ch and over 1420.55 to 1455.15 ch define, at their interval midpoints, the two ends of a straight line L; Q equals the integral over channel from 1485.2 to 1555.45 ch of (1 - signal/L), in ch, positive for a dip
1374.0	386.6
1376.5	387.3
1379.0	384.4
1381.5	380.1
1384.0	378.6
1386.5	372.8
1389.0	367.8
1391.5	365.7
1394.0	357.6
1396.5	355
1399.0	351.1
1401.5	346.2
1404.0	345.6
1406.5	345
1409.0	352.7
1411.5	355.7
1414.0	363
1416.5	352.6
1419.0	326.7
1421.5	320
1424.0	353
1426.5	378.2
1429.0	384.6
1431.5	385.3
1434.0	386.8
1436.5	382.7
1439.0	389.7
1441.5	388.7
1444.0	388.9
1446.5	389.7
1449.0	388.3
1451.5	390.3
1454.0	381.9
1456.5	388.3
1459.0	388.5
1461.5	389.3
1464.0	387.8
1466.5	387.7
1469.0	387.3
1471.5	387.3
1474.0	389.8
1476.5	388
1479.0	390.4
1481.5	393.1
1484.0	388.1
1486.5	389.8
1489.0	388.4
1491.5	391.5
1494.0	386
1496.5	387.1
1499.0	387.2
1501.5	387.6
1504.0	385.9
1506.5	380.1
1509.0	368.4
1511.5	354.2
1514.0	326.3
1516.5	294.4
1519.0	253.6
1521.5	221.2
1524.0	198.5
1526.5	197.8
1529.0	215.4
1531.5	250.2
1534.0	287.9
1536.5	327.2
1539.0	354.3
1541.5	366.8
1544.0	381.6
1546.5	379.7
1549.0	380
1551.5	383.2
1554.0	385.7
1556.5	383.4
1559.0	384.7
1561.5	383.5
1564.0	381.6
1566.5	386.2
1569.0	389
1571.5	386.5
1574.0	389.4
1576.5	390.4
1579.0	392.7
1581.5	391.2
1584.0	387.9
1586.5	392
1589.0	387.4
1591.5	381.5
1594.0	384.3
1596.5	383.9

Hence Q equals 8.9 ch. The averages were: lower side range 380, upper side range 388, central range 336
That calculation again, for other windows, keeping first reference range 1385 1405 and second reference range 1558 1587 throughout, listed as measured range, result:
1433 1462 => -1.6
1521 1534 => 5.4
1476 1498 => -0.9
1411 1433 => 0.3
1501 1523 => 3.0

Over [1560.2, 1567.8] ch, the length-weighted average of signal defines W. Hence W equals 384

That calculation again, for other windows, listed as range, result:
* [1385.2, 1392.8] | 369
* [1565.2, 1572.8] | 387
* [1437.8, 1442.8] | 389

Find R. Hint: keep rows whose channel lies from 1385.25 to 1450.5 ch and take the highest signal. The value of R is 389.7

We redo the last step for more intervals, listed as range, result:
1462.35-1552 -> 393.1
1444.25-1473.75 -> 390.3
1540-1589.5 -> 392.7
